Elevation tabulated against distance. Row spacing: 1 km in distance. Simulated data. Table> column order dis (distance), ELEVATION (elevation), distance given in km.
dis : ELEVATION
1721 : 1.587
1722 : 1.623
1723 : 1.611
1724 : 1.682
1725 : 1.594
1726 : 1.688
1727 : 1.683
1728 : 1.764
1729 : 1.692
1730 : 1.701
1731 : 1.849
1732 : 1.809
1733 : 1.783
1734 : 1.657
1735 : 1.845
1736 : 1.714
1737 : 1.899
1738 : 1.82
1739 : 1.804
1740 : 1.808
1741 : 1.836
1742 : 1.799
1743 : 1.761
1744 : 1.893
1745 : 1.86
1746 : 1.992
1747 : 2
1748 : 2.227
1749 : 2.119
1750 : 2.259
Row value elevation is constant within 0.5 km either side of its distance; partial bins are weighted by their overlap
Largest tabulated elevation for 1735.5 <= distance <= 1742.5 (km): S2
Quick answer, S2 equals 1.899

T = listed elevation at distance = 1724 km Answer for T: 1.682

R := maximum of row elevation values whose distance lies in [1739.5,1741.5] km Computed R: 1.836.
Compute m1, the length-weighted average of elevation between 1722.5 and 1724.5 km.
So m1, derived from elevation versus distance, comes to 1.65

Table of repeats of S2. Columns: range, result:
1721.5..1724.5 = 1.682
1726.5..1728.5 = 1.764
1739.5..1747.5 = 2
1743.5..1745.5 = 1.893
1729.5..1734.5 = 1.849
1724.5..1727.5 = 1.688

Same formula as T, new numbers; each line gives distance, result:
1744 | 1.893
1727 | 1.683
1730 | 1.701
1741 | 1.836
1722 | 1.623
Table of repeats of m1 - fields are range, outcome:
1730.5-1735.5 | 1.79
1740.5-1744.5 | 1.82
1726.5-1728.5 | 1.72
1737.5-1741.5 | 1.82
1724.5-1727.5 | 1.66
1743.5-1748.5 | 1.99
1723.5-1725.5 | 1.64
